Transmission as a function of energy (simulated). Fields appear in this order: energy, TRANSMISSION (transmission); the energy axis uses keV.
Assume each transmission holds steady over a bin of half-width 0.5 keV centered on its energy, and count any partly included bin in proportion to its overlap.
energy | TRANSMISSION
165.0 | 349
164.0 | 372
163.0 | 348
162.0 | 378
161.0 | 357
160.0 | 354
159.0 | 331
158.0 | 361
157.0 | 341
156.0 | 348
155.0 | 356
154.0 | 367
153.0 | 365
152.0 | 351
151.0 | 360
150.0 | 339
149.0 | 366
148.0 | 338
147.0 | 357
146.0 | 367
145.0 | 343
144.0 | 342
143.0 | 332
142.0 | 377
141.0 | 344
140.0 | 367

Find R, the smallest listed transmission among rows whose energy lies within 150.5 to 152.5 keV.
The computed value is 351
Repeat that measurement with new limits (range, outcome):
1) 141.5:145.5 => 332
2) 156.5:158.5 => 341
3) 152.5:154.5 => 365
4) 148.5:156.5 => 339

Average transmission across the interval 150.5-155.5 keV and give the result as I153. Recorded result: 360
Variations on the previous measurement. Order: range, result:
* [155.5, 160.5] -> 347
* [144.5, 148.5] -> 351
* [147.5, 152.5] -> 351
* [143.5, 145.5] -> 342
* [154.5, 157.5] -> 348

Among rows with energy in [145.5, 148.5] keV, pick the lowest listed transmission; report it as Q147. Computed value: 338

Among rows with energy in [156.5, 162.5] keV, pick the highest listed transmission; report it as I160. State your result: 378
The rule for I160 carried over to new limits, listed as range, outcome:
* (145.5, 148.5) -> 367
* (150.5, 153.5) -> 365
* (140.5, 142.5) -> 377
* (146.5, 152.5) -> 366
